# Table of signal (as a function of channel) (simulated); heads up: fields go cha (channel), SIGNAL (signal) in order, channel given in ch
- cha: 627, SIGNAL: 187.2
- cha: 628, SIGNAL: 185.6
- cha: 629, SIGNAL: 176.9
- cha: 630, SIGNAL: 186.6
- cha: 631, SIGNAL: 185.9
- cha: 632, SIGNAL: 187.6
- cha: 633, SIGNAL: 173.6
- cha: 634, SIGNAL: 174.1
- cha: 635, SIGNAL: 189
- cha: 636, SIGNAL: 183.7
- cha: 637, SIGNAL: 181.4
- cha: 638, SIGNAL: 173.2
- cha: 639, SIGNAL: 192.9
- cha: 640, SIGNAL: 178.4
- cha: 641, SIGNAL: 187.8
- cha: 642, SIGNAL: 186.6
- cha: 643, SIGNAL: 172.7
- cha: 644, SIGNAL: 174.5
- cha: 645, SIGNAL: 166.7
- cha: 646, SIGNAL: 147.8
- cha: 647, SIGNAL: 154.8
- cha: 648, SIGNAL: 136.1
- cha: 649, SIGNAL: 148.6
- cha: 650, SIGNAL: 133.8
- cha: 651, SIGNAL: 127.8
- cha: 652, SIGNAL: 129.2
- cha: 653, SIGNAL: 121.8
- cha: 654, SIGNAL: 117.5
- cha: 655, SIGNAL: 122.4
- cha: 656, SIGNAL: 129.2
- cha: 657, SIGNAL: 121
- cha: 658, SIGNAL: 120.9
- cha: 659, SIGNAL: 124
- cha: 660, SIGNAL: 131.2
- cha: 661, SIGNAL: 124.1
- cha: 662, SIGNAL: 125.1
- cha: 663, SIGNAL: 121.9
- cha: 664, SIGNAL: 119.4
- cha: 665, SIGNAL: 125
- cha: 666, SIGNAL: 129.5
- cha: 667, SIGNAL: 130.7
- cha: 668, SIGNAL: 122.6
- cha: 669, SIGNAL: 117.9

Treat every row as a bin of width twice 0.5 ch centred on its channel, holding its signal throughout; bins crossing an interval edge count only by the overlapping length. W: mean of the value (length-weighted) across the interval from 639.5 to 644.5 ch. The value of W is 180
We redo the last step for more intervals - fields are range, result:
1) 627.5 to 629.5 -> 181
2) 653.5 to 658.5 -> 122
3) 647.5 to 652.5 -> 135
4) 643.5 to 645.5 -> 171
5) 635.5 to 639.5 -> 183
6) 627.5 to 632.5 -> 185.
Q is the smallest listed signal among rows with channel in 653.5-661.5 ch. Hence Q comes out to 117.5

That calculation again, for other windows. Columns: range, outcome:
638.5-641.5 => 178.4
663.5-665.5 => 119.4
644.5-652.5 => 127.8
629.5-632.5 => 185.9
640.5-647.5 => 147.8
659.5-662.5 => 124.1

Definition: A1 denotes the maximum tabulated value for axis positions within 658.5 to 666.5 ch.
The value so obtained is 131.2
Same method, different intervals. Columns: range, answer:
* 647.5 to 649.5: 148.6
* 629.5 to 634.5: 187.6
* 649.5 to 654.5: 133.8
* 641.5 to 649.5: 186.6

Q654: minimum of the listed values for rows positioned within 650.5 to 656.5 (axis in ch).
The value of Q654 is 117.5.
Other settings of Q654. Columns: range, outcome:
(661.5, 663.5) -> 121.9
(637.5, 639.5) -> 173.2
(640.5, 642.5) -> 186.6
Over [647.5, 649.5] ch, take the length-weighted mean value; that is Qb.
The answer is 142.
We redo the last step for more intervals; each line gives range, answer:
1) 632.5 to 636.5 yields 180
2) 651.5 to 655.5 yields 123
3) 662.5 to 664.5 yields 121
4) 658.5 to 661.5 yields 126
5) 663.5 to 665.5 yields 122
